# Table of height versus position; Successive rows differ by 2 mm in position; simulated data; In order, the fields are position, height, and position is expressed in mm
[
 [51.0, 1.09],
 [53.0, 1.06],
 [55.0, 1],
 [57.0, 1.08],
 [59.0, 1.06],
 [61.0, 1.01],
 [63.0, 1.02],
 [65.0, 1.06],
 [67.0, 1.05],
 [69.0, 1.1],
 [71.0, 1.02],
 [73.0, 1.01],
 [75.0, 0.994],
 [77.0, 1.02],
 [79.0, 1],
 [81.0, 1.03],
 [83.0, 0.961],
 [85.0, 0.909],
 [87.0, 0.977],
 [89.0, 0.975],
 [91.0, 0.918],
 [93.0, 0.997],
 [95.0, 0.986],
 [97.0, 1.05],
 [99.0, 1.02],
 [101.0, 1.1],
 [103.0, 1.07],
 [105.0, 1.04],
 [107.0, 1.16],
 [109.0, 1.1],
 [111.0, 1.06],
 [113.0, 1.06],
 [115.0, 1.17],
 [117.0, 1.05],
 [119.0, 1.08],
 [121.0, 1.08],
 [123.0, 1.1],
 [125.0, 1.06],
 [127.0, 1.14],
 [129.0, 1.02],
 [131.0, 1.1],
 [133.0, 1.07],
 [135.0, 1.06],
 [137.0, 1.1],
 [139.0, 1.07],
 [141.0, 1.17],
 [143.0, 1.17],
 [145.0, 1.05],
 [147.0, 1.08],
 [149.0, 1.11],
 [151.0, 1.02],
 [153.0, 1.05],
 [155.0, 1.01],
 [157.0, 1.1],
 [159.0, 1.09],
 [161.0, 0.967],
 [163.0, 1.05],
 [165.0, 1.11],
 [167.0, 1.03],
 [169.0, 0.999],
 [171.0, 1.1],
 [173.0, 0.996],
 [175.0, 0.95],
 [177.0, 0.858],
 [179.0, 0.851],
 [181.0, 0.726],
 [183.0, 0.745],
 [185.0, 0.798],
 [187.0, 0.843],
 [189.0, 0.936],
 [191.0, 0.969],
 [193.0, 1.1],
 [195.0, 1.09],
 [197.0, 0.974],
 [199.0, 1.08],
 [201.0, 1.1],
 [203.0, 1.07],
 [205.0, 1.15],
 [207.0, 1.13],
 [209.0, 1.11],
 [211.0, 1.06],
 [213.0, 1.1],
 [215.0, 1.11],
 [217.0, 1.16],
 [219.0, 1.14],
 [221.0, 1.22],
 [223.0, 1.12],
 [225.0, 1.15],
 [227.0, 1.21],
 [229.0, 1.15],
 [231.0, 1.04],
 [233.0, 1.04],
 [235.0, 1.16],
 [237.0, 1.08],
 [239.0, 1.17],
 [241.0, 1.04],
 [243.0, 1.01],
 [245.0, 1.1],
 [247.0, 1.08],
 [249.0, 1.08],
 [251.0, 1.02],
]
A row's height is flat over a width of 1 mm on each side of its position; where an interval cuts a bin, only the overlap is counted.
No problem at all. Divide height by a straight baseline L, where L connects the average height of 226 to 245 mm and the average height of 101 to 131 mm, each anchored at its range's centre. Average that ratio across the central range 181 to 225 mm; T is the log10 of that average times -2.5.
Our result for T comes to 0.05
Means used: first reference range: 1.09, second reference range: 1.1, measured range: 1.04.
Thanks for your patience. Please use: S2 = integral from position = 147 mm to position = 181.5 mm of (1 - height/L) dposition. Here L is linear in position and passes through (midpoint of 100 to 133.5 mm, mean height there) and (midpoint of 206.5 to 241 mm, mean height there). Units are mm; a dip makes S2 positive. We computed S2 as 3.0 mm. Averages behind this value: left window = 1.09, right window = 1.12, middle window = 1.01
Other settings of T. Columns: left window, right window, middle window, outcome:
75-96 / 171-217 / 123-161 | -0.10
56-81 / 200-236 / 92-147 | -0.01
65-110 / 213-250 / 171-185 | 0.24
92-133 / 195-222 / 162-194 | 0.17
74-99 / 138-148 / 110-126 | -0.03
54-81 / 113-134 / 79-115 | 0.03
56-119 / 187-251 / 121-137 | -0.03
